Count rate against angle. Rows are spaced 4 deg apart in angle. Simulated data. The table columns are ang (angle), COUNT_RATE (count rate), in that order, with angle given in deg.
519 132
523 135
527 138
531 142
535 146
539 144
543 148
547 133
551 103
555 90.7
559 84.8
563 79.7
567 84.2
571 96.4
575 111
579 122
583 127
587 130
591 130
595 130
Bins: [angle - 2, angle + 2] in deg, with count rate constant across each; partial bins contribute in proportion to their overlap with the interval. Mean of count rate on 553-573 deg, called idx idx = 87.2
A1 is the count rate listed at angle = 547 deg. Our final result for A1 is 133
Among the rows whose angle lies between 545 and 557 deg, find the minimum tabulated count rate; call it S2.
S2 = 90.7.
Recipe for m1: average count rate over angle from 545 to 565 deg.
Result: 98.2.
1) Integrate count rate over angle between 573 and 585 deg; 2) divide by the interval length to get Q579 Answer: 120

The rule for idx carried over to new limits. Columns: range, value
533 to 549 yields 143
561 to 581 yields 98.7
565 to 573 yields 90.3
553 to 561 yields 87.8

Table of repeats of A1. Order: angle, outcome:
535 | 146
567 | 84.2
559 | 84.8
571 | 96.4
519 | 132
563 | 79.7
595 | 130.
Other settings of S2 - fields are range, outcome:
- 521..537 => 135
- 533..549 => 133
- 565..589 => 84.2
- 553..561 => 84.8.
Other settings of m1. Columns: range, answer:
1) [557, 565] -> 82.2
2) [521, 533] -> 138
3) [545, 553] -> 118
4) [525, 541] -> 142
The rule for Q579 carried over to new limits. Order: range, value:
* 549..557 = 96.8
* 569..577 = 104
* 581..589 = 128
